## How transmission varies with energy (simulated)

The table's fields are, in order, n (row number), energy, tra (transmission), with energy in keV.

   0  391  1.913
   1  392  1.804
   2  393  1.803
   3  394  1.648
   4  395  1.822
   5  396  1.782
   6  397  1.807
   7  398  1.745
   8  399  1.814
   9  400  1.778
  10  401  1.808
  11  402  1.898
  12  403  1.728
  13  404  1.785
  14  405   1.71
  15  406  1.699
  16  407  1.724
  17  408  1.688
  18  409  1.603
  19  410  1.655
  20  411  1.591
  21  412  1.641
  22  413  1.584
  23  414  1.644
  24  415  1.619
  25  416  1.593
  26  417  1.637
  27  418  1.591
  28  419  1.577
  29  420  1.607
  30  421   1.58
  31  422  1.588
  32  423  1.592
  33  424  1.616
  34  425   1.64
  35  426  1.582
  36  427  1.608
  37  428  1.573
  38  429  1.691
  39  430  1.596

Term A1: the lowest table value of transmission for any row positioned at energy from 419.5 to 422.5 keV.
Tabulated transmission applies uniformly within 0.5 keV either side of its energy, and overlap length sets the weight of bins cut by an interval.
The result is 1.58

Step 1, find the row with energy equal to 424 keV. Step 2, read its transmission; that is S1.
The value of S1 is 1.616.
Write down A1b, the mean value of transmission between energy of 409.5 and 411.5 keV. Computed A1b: 1.62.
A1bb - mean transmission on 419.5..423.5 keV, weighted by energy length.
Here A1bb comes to 1.59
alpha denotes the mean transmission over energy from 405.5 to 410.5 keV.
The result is 1.67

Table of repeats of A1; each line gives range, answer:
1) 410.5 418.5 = 1.584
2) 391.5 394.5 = 1.648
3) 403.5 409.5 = 1.603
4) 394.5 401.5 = 1.745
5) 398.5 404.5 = 1.728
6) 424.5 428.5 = 1.573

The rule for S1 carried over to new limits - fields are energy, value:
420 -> 1.607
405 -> 1.71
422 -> 1.588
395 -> 1.822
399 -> 1.814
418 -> 1.591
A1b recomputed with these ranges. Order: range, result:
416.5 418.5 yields 1.61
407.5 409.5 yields 1.65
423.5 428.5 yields 1.6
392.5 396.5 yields 1.76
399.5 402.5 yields 1.83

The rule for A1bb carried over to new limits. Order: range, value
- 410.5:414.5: 1.61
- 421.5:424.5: 1.6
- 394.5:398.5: 1.79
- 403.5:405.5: 1.75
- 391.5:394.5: 1.75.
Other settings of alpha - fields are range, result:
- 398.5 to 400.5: 1.8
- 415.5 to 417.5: 1.61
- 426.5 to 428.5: 1.59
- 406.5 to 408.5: 1.71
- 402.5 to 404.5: 1.76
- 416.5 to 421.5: 1.6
